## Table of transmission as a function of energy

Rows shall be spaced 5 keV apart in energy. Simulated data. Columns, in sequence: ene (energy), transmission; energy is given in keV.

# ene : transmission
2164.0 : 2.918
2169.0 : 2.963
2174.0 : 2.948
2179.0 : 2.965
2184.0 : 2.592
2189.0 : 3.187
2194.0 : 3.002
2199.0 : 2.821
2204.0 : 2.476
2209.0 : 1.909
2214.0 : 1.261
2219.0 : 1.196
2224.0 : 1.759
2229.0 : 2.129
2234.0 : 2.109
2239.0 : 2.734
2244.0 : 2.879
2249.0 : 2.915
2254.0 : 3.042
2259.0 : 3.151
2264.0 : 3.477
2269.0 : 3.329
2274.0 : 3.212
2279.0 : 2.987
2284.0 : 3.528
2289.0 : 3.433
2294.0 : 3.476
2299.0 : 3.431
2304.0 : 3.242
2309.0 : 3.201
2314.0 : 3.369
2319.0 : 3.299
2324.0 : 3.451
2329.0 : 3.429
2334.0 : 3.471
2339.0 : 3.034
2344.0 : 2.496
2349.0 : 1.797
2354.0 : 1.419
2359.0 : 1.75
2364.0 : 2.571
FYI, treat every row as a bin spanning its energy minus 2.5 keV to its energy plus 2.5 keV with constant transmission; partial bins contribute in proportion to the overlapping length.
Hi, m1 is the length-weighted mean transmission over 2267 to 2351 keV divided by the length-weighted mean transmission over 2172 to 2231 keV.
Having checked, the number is 1.36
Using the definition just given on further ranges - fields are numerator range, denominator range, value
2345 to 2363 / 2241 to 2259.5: 0.61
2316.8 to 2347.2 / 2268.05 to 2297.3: 0.95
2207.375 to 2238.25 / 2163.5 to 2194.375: 0.61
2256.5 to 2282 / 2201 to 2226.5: 1.86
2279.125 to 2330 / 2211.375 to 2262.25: 1.44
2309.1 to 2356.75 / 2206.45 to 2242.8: 1.51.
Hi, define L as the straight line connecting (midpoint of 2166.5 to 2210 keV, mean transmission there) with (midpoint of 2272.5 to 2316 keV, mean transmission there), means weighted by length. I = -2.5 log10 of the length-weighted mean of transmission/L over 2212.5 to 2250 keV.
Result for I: 0.39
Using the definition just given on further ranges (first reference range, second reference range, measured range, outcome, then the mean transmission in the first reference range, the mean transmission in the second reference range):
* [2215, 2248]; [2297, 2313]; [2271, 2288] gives -0.13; 2.13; 3.29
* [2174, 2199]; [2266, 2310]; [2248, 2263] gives 0.04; 2.93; 3.32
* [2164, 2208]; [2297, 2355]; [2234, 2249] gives 0.08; 2.84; 3.01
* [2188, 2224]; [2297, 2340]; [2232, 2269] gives -0.11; 2.19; 3.33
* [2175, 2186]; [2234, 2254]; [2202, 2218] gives 0.48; 2.81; 2.78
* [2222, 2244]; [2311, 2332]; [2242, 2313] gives -0.15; 2.27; 3.38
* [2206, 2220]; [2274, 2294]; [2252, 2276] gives -0.16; 1.52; 3.32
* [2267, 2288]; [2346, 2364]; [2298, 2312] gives -0.19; 3.27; 1.81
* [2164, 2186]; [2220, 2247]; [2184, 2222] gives 0.15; 2.88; 2.27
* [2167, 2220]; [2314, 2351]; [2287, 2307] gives -0.17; 2.52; 3.04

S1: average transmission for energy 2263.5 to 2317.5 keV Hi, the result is 3.33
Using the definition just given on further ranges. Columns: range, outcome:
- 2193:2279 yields 2.56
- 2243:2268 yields 3.12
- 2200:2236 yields 1.87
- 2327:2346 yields 3.12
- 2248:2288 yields 3.22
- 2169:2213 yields 2.7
